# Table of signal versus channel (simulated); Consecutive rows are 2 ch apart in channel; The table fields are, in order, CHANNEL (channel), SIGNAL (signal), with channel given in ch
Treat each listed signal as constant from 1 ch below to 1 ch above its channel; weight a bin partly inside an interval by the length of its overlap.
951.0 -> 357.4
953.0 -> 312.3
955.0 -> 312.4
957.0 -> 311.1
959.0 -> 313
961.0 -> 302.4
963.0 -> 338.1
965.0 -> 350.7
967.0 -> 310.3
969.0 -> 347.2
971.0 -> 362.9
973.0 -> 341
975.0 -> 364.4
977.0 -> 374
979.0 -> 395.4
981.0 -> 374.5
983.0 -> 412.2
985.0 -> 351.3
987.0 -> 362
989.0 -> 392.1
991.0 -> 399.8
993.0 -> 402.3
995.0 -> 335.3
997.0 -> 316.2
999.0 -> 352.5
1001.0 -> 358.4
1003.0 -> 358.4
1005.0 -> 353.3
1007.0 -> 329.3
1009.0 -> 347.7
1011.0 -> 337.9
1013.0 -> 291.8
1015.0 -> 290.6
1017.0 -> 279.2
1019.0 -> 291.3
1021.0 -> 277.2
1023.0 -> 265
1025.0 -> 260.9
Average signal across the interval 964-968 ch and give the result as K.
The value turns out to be 330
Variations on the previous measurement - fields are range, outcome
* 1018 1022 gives 284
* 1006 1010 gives 338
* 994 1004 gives 344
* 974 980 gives 378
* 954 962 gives 310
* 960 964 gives 320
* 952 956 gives 312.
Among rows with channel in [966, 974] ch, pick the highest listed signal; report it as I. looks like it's 362.9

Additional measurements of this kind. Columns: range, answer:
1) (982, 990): 412.2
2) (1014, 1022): 291.3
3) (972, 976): 364.4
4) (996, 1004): 358.4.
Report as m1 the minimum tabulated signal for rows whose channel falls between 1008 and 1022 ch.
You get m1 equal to 277.2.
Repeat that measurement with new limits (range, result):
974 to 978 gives 364.4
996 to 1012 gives 316.2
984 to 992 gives 351.3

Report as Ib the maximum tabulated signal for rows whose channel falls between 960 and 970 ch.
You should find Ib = 350.7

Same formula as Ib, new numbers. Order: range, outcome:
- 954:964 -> 338.1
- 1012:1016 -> 291.8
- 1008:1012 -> 347.7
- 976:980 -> 395.4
